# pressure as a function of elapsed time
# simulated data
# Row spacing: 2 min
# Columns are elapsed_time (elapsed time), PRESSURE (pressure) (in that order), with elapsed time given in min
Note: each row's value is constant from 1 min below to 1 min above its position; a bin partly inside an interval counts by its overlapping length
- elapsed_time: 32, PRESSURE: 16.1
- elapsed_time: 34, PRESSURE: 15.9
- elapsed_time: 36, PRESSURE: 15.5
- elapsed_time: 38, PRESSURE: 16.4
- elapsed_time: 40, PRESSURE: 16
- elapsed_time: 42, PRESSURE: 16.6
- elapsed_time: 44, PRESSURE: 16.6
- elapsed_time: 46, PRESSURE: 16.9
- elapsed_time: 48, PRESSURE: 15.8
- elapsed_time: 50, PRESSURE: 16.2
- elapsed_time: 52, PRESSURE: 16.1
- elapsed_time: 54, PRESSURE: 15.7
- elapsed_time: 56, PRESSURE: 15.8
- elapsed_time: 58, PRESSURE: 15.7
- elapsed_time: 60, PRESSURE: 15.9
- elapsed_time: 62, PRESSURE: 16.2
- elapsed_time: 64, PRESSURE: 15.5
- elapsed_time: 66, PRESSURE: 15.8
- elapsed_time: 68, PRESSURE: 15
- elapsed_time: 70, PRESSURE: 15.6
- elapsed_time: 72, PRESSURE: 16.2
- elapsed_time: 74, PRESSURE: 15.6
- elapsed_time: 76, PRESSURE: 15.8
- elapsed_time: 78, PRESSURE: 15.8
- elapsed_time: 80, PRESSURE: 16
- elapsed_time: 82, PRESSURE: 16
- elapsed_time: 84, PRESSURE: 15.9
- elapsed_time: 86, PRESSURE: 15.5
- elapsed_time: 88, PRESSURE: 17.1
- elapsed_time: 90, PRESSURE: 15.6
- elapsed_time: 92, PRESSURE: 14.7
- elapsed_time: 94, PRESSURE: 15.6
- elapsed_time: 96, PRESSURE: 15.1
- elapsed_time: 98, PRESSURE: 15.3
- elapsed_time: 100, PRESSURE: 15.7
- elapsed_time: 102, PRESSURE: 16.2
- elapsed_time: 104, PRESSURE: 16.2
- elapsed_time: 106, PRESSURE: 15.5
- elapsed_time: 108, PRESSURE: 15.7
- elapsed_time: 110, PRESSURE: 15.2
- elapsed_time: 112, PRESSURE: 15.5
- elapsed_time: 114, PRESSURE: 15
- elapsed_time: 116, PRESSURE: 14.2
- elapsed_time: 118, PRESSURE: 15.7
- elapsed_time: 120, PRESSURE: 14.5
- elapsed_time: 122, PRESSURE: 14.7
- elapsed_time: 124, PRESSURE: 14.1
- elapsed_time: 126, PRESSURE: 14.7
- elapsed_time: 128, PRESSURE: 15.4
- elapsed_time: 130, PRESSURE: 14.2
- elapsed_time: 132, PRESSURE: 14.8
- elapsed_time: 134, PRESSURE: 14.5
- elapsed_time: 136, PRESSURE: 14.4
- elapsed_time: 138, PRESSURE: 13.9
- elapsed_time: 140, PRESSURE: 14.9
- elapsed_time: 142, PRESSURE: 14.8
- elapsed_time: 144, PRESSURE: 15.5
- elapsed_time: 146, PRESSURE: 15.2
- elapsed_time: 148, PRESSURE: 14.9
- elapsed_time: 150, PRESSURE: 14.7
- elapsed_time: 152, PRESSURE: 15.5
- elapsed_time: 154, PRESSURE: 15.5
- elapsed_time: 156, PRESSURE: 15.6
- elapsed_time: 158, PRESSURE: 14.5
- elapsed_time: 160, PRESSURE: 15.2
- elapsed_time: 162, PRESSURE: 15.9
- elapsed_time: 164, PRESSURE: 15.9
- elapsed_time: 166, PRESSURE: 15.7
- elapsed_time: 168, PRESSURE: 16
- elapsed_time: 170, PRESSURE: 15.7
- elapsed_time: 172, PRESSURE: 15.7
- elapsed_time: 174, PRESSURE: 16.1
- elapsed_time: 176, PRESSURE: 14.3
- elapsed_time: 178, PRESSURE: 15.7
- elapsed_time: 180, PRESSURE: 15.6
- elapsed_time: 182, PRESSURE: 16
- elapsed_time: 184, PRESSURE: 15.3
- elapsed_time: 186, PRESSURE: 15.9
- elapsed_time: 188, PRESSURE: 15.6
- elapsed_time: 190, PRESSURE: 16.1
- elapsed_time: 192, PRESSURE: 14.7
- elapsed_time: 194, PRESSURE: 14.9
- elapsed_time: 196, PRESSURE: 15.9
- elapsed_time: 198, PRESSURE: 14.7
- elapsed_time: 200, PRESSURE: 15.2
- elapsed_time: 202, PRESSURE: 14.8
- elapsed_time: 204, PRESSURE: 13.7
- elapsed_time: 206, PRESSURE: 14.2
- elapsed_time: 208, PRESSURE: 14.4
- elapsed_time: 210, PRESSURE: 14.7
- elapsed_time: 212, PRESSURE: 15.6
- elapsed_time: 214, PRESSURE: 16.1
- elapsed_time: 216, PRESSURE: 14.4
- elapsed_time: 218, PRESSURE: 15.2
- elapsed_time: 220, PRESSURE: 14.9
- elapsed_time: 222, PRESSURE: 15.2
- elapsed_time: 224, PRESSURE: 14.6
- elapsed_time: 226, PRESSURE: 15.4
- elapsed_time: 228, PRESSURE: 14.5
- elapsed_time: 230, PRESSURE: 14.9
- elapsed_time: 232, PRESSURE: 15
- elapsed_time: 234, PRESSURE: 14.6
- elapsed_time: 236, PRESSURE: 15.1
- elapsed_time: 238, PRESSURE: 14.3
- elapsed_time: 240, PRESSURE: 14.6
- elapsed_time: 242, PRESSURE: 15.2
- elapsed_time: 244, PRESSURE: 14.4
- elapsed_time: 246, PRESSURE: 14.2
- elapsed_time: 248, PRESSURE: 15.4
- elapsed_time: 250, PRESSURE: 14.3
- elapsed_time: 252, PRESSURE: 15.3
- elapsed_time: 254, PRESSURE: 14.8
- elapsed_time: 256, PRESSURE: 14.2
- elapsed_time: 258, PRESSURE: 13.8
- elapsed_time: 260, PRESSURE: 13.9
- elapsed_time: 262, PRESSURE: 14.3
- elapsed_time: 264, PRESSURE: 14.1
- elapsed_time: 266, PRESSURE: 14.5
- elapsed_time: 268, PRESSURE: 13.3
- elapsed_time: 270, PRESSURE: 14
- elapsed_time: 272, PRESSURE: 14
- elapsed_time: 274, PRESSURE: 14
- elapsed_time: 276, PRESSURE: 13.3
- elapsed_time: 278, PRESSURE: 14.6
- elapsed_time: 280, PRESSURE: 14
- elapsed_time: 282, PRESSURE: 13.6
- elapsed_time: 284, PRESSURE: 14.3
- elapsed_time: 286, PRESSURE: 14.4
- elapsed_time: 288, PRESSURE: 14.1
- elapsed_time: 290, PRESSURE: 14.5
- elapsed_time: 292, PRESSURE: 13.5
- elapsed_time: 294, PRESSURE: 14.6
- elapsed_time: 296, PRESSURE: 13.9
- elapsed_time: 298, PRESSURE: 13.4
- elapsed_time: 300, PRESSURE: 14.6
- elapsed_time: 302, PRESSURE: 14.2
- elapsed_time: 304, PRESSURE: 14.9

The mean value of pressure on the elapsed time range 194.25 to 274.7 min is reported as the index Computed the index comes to 14.6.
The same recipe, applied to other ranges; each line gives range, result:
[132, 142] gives 14.5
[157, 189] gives 15.6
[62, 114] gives 15.7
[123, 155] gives 14.8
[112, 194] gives 15.2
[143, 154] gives 15.2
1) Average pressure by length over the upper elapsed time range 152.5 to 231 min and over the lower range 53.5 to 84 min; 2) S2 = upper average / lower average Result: 1.0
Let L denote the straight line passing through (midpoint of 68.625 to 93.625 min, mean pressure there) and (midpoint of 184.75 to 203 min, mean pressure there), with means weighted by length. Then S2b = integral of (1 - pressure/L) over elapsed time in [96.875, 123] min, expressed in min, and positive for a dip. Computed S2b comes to 0.6 min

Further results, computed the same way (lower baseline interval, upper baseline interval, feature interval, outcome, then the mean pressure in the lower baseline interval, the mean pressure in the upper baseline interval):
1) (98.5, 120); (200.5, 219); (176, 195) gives -0.7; 15.4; 14.8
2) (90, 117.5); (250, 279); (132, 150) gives 0.4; 15.4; 14.2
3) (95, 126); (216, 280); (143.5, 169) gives -0.7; 15.2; 14.5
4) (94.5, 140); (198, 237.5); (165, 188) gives -1.1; 15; 14.9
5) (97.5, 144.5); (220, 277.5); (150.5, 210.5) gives -2.2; 15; 14.5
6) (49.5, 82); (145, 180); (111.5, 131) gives 1.0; 15.8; 15.4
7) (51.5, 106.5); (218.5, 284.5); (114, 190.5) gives 0.1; 15.8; 14.4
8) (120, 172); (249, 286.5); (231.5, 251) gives -0.5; 15.1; 14.1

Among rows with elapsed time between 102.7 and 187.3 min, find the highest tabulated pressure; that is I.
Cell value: 16.2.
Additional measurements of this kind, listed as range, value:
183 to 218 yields 16.1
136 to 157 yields 15.6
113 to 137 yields 15.7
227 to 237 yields 15.1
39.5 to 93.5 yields 17.1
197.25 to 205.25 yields 15.2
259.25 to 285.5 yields 14.6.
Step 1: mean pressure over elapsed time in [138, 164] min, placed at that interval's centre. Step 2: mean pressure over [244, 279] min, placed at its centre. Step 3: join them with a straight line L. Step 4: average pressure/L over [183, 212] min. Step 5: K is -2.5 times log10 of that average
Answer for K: -0.018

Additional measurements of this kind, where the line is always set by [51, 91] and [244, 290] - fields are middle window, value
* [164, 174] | -0.056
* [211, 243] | -0.032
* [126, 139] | 0.057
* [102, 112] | -0.010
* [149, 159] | -0.001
